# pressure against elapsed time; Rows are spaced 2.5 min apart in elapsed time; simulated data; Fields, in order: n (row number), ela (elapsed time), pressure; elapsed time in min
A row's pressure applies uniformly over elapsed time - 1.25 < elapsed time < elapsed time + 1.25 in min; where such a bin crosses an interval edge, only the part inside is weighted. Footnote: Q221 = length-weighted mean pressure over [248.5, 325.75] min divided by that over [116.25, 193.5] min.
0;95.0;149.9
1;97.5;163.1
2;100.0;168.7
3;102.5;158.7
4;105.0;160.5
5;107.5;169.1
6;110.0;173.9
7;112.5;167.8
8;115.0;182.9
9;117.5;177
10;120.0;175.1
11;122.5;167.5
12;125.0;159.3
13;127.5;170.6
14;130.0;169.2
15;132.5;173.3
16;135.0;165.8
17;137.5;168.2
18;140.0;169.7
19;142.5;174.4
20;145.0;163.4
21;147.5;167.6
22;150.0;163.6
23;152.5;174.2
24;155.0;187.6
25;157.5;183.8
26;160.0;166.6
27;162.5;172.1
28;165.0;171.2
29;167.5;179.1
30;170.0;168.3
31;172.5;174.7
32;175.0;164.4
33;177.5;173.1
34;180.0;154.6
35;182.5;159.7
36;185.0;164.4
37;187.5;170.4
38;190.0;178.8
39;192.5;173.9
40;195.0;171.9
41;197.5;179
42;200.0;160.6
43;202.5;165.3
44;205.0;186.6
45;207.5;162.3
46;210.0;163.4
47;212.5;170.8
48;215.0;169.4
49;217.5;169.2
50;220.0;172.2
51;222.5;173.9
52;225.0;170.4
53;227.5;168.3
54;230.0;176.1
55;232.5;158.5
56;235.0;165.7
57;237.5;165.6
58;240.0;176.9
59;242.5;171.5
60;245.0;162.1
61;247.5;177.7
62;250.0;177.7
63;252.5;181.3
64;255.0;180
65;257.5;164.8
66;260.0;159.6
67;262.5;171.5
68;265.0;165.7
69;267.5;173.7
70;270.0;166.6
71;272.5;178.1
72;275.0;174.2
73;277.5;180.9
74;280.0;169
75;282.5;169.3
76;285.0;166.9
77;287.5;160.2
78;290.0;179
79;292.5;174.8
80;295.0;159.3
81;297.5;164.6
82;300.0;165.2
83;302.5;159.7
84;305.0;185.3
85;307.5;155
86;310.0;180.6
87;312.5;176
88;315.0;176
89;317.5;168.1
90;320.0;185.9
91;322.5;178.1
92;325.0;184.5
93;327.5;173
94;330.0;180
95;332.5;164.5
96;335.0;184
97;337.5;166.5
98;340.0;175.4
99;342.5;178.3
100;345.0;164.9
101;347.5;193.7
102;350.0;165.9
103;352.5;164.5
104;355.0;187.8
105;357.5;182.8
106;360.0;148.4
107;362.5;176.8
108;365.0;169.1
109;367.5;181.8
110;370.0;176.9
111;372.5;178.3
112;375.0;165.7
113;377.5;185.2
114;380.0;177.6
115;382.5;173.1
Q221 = 1.0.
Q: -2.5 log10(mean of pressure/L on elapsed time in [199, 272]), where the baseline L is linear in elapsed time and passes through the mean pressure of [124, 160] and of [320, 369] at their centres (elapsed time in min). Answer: 0.02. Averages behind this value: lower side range 171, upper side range 175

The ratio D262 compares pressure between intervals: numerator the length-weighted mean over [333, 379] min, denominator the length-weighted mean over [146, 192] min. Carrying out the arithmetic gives 1.02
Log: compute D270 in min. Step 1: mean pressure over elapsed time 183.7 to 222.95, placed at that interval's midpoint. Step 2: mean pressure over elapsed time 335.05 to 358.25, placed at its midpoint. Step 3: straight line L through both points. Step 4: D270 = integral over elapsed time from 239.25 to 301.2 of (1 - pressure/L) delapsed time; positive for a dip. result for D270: 0.8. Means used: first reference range 171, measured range 171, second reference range 176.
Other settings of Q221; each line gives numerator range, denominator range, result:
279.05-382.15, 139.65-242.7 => 1.02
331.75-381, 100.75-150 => 1.03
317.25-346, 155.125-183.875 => 1.03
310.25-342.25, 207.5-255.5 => 1.03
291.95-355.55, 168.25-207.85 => 1.02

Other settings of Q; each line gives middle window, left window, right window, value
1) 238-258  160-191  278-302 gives -0.04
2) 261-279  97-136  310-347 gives 0.01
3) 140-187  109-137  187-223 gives 0.01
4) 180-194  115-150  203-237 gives 0.01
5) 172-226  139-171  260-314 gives 0.01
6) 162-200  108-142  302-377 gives 0.01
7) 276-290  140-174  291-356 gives 0.02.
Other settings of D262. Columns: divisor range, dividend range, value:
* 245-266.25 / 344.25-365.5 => 1.01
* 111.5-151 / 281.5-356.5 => 1.02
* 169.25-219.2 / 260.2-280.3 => 1.02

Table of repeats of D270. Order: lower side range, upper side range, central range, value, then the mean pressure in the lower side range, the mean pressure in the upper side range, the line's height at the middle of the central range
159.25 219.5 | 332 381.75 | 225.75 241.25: 0.2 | 170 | 175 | 171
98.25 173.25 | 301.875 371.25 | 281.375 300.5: 0.7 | 171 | 175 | 174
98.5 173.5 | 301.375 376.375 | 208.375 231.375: 0.3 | 171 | 174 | 172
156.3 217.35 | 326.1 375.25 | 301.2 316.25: 0.1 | 170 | 174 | 173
